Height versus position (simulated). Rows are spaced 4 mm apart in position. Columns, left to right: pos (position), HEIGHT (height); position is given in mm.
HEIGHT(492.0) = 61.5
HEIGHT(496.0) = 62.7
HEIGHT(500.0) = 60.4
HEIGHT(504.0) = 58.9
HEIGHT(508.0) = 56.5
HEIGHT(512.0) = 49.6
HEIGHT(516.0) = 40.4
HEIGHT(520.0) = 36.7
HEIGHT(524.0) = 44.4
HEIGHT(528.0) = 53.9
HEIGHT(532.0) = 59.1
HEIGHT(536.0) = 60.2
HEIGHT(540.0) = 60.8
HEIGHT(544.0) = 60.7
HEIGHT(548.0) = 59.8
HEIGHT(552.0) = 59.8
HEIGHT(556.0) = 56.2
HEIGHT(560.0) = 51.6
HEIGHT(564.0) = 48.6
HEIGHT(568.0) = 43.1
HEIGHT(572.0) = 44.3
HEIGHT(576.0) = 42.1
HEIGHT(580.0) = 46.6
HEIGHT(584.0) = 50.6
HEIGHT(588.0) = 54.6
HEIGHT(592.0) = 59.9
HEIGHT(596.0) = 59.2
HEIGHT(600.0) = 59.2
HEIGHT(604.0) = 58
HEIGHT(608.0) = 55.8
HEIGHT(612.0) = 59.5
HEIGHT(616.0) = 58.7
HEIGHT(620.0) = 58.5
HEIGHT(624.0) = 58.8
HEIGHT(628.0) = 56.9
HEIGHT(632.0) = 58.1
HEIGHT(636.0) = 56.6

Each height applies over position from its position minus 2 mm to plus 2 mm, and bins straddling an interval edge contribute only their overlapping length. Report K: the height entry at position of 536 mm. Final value 60.2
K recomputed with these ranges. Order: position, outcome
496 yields 62.7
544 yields 60.7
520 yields 36.7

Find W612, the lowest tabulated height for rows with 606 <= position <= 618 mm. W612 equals 55.8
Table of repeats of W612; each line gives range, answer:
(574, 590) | 42.1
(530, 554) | 59.1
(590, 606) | 58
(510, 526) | 36.7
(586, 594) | 54.6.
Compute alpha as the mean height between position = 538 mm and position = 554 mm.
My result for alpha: 60.3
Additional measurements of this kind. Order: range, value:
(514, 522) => 38.5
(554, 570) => 49.9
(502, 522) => 48.4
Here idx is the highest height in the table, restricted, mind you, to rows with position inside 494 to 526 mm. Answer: 62.7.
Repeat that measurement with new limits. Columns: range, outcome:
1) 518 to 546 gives 60.8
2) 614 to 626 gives 58.8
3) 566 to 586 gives 50.6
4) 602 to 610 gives 58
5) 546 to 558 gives 59.8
